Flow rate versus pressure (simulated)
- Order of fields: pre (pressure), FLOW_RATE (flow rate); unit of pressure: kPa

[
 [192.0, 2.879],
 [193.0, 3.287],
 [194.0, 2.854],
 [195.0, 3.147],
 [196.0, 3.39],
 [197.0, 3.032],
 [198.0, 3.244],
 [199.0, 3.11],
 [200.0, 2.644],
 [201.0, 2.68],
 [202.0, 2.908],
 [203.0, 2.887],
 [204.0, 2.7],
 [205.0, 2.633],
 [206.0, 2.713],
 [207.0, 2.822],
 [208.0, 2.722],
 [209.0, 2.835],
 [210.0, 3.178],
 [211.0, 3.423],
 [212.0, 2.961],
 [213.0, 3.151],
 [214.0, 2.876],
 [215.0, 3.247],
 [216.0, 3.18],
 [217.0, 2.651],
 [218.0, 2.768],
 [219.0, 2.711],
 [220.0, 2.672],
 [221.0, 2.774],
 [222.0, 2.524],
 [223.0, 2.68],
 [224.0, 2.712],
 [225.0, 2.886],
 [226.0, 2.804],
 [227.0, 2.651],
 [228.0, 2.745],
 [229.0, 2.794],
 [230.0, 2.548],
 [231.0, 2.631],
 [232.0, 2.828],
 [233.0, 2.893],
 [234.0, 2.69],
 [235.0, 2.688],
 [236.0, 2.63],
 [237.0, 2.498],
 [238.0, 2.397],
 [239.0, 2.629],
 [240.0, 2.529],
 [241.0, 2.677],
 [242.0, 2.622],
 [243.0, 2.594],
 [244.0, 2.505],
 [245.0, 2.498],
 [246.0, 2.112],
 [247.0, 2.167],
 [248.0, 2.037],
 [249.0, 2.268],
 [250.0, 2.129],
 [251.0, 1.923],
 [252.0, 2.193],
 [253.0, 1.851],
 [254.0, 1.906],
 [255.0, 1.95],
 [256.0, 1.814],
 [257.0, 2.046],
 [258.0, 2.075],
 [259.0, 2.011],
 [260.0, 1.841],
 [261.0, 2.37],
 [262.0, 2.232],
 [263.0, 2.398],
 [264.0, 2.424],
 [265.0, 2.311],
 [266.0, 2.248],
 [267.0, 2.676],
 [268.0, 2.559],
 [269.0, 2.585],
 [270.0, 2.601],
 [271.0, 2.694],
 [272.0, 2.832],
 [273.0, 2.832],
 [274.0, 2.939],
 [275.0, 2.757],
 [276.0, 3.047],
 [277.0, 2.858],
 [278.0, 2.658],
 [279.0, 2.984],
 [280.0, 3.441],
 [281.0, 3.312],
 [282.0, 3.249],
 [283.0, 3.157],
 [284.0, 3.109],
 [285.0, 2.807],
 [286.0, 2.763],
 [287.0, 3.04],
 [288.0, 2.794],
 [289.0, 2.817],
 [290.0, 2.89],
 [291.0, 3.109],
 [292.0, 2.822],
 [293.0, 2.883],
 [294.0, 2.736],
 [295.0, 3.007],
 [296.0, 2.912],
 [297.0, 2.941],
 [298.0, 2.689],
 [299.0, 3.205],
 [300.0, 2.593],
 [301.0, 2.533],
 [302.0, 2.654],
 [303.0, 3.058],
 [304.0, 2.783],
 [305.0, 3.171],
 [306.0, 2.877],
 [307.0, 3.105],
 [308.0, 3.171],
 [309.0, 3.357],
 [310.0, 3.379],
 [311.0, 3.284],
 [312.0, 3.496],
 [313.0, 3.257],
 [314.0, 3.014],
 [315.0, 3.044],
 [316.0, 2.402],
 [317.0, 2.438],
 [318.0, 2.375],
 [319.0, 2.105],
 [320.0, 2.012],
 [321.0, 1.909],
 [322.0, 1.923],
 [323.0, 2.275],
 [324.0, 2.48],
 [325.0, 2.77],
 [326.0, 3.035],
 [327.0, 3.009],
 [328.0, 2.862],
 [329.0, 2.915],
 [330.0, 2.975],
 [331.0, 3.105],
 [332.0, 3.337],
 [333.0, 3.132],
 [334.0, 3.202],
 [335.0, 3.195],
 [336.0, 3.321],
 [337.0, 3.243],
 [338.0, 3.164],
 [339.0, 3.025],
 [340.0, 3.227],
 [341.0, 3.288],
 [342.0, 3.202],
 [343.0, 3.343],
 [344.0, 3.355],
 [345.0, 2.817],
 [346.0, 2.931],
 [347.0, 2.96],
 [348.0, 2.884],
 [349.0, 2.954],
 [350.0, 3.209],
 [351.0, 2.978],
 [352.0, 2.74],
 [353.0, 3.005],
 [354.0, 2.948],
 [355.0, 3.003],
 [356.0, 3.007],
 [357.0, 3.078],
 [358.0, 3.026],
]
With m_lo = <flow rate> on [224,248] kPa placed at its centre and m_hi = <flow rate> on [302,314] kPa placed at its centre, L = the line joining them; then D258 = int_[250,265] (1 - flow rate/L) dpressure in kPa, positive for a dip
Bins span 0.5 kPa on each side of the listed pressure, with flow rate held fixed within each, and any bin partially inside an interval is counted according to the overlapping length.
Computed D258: 3.7 kPa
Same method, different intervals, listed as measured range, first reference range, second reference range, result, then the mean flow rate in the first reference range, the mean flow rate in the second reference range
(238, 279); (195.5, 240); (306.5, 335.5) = 6.3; 2.82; 2.85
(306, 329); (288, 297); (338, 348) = 1.8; 2.89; 3.12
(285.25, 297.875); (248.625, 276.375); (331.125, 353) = -1.3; 2.34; 3.12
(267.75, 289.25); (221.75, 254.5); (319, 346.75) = -1.9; 2.49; 2.91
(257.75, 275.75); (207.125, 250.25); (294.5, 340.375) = 1.9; 2.69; 2.89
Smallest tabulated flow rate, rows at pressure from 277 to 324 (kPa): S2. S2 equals 1.909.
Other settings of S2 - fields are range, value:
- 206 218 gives 2.651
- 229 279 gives 1.814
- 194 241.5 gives 2.397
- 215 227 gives 2.524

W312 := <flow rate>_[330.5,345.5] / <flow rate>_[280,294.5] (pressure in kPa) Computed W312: 1.07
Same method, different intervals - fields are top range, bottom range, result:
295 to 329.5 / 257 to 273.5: 1.16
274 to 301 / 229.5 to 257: 1.24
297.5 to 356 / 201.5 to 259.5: 1.13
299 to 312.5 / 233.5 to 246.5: 1.20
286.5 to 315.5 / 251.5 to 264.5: 1.43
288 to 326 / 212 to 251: 1.06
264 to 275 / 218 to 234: 0.96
